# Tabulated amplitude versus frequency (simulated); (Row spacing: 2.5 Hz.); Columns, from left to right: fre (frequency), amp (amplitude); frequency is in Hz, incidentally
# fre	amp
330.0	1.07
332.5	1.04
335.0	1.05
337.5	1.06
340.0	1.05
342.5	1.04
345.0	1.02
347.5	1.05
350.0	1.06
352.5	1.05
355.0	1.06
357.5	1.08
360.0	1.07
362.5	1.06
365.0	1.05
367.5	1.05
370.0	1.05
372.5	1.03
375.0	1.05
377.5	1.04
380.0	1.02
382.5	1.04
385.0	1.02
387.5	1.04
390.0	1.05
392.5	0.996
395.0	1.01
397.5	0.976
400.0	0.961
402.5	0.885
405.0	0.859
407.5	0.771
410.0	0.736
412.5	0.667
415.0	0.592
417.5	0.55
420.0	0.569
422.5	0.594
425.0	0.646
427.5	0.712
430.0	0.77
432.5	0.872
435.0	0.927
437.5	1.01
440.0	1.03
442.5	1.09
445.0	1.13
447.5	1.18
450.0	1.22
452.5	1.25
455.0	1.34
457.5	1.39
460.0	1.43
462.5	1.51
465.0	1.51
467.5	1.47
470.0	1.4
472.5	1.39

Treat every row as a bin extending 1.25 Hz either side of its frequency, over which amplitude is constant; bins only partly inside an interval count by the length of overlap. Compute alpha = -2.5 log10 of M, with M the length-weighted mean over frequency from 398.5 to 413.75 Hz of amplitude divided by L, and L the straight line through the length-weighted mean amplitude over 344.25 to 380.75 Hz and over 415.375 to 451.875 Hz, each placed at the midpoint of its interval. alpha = 0.16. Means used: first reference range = 1.05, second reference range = 0.878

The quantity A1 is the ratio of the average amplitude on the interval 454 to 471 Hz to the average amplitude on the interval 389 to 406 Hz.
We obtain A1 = 1.5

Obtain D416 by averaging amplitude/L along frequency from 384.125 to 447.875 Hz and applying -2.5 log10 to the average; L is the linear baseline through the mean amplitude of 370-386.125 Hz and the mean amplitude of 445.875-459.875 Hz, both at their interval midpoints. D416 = 0.32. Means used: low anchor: 1.03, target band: 0.866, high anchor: 1.28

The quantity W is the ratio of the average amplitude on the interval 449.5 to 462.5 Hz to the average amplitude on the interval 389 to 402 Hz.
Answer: 1.4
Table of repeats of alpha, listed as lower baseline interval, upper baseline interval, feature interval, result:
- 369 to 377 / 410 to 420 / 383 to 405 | -0.19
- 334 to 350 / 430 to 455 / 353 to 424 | 0.15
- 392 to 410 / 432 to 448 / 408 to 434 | 0.40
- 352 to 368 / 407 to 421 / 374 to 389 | -0.16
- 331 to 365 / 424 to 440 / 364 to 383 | -0.06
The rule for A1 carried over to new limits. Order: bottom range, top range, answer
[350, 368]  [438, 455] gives 1.09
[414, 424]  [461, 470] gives 2.56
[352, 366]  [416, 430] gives 0.59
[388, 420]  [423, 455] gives 1.19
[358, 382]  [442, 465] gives 1.24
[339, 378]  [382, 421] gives 0.81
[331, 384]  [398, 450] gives 0.80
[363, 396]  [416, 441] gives 0.74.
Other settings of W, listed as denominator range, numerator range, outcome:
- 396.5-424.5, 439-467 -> 1.75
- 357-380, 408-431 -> 0.62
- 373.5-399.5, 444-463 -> 1.27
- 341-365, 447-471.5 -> 1.31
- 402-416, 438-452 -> 1.51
